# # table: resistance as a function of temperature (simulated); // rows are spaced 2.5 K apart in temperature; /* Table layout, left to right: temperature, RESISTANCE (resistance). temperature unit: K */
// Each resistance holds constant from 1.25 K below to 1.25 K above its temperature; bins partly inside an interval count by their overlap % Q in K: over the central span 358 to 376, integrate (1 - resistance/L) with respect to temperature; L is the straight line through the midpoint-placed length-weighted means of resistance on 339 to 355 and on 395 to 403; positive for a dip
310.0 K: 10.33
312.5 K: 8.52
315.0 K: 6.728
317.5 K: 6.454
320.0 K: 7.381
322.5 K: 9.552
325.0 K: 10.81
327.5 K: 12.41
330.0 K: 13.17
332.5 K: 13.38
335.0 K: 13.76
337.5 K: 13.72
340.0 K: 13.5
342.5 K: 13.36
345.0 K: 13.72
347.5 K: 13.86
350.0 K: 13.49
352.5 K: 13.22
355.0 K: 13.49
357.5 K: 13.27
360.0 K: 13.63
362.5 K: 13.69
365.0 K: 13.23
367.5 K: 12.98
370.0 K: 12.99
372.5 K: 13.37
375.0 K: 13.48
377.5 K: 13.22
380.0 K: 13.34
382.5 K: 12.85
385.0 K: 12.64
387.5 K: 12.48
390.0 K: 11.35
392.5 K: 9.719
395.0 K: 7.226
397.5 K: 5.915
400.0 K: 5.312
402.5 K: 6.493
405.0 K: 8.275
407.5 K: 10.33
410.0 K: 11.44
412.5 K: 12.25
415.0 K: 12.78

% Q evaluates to -4.63 K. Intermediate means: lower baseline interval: 13.5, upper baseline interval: 6.06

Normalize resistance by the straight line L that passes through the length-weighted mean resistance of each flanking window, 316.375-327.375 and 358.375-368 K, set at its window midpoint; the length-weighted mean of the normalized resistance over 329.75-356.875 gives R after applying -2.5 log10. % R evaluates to -0.204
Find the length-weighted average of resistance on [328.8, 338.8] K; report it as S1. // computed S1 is 13.5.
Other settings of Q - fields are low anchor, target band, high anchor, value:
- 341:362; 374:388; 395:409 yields -4.43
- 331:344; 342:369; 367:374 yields -0.25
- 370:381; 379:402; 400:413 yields 3.13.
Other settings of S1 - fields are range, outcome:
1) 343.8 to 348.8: 13.8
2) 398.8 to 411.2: 8.37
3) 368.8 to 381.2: 13.3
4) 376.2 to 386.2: 13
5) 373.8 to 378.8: 13.3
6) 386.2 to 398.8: 9.34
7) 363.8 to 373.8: 13.1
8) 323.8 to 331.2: 12.1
